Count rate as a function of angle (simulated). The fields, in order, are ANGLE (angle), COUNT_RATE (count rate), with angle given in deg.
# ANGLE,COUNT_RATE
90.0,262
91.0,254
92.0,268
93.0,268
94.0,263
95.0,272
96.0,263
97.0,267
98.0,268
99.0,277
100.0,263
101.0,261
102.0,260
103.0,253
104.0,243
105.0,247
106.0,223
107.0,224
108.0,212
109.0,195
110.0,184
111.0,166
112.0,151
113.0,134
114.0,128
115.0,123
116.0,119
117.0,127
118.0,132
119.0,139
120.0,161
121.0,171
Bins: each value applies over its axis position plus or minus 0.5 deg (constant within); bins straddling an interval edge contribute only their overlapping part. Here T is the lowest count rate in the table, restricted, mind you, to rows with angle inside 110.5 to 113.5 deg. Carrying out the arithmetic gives 134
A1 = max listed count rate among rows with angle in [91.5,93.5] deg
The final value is 268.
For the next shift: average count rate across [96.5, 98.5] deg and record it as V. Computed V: 268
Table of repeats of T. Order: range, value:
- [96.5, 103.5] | 253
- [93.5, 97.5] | 263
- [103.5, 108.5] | 212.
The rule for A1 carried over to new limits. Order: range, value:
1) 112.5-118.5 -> 134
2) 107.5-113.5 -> 212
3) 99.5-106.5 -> 263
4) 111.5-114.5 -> 151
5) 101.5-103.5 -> 260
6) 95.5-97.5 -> 267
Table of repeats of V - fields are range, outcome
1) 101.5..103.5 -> 256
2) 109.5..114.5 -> 153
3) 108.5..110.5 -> 190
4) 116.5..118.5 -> 130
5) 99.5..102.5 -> 261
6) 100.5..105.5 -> 253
